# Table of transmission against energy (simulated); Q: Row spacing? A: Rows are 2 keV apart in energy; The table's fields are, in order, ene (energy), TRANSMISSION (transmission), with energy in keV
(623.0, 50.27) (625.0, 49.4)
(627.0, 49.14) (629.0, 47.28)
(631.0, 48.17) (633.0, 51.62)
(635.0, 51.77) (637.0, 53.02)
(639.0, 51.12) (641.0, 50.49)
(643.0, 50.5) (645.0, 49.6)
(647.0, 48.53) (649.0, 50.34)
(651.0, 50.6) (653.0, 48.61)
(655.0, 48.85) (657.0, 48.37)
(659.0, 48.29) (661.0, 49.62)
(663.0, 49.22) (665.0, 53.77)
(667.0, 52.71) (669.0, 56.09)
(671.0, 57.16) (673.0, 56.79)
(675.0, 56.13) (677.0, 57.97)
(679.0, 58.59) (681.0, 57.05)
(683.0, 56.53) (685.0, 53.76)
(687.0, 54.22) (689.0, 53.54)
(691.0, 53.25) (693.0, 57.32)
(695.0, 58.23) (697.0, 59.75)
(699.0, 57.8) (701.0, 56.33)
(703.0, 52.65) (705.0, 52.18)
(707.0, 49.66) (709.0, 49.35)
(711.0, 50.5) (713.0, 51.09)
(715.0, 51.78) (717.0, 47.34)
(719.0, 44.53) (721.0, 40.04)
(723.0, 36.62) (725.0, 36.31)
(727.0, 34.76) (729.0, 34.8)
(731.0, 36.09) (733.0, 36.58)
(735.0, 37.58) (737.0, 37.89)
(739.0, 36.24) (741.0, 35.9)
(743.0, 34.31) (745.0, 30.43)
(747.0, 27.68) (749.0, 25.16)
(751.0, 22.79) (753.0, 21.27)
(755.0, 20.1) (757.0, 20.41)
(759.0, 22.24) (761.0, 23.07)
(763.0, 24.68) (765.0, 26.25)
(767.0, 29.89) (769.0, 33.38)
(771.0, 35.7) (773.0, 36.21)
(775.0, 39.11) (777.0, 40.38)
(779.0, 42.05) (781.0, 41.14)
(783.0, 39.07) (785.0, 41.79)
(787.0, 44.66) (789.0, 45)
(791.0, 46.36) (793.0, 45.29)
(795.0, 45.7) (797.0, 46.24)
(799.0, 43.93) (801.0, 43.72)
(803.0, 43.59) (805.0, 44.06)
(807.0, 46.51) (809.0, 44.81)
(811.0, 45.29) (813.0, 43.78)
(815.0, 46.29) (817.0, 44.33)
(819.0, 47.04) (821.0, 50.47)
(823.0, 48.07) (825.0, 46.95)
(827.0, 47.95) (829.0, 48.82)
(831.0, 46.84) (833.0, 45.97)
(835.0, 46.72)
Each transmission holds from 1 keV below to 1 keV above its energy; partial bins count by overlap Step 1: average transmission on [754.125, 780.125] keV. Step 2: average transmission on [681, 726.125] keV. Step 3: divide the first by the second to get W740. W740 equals 0.6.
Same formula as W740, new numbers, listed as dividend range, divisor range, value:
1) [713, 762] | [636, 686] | 0.64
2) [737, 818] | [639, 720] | 0.70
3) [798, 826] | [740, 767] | 1.76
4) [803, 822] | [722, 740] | 1.26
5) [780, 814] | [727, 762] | 1.49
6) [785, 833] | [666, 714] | 0.83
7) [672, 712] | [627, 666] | 1.10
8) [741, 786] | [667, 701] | 0.55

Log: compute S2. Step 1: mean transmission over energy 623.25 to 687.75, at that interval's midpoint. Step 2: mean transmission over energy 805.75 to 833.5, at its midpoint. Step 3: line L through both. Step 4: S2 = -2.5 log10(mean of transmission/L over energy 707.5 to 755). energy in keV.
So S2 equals 0.32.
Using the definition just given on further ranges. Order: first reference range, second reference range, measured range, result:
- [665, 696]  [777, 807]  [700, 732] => 0.15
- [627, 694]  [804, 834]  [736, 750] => 0.45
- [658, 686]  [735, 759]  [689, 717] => -0.22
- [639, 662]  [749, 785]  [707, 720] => -0.24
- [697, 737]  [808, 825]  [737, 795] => 0.34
